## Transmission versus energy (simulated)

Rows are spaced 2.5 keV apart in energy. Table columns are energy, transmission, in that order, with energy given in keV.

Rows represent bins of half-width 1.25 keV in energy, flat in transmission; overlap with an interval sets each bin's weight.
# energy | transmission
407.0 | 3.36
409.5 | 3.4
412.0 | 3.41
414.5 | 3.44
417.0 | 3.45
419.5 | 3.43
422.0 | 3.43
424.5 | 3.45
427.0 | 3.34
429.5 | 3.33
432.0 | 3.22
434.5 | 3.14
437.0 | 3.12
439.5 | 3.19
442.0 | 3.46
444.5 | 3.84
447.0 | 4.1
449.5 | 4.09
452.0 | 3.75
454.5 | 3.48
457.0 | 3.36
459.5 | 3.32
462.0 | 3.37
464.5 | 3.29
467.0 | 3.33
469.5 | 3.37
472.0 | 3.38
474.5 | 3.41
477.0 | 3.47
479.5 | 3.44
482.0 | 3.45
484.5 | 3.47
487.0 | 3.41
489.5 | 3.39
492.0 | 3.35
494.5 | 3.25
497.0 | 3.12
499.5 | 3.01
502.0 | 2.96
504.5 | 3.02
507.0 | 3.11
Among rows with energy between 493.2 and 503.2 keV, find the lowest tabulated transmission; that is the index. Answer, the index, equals 2.96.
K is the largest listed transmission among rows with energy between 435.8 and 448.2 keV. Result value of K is 4.1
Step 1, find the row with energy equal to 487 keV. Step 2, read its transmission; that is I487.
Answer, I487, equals 3.41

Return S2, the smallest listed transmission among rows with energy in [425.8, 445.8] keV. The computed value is 3.12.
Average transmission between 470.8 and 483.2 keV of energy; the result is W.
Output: 3.43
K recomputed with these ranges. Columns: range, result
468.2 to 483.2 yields 3.47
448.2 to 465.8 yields 4.09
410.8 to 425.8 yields 3.45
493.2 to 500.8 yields 3.25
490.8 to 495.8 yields 3.35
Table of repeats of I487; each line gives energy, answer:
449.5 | 4.09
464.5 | 3.29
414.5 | 3.44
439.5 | 3.19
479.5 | 3.44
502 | 2.96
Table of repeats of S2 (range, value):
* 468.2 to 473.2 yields 3.37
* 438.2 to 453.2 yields 3.19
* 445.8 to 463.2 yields 3.32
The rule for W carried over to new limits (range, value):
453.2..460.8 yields 3.39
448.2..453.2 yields 3.92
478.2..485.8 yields 3.45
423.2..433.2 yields 3.34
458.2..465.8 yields 3.33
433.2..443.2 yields 3.23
